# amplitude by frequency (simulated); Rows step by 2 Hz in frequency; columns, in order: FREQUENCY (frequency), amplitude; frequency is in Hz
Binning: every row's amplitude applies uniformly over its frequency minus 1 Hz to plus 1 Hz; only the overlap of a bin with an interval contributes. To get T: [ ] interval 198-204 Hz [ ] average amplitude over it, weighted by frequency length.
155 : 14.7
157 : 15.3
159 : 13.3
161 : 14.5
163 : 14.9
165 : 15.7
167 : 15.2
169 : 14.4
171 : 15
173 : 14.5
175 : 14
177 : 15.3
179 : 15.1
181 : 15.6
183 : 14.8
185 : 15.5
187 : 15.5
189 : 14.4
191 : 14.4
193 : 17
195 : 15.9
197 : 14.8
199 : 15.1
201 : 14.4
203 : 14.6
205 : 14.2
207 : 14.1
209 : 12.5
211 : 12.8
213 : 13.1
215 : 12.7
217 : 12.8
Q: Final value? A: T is 14.7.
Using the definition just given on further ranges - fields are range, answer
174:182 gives 15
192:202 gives 15.4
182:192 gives 14.9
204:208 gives 14.1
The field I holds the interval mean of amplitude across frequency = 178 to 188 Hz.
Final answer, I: 15.3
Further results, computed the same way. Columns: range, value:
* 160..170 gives 14.9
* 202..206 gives 14.4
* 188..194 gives 15.3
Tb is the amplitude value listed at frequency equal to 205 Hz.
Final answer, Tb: 14.2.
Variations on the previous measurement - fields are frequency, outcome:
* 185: 15.5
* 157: 15.3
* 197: 14.8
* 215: 12.7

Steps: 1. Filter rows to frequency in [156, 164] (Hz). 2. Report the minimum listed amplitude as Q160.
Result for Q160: 13.3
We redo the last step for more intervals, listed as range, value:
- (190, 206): 14.2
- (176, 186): 14.8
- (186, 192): 14.4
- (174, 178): 14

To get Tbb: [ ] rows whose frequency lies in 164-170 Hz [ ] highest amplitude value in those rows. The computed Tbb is 15.7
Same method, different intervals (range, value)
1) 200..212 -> 14.6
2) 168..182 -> 15.6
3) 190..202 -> 17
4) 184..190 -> 15.5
